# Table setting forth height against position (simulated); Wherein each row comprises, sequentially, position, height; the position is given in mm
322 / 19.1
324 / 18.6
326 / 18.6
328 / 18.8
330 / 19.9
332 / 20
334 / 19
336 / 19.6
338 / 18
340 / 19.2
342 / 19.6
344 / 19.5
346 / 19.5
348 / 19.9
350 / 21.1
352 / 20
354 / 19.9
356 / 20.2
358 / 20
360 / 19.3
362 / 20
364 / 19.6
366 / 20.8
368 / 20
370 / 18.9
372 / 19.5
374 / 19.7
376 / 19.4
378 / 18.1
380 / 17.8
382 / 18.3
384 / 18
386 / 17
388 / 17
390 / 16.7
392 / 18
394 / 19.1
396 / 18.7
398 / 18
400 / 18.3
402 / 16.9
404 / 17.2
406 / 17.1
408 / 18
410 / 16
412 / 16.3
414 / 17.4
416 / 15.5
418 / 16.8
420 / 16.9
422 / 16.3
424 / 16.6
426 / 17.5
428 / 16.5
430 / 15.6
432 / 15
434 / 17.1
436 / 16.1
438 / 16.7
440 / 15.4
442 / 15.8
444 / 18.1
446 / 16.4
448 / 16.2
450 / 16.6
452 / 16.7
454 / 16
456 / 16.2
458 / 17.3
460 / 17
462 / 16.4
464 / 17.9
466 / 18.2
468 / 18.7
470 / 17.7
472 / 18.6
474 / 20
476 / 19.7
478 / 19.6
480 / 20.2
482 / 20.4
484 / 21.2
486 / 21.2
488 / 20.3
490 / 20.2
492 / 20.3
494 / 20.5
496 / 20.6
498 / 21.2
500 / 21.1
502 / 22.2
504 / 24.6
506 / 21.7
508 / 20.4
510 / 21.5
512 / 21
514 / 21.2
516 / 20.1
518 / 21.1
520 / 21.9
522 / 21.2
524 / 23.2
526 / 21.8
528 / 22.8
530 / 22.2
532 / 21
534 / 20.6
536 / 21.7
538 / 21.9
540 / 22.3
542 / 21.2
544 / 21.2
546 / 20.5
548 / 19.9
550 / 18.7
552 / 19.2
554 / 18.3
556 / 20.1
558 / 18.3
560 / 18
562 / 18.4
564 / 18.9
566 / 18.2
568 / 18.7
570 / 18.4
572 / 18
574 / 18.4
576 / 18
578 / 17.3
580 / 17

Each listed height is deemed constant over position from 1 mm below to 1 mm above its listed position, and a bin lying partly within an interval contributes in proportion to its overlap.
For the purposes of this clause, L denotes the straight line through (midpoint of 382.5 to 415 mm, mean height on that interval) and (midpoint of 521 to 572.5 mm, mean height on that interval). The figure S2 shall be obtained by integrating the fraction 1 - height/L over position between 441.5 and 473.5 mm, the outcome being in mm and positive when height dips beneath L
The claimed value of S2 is 2.4 mm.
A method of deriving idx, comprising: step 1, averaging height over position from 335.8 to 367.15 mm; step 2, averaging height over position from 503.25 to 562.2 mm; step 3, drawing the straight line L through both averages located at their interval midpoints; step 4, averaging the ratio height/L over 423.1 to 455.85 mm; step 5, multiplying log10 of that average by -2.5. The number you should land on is 0.23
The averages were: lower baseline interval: 19.8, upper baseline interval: 20.9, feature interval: 16.4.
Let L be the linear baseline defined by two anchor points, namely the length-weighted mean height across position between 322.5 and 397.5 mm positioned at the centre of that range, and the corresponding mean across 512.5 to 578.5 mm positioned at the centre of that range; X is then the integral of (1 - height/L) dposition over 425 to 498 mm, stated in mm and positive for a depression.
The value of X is 6.0 mm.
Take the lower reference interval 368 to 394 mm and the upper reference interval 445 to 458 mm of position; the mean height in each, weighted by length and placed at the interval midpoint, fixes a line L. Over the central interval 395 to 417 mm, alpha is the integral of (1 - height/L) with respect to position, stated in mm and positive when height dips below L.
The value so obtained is 0.5 mm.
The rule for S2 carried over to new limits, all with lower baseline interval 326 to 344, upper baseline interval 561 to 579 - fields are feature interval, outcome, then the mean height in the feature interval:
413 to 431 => 2.20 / 16.6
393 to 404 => 0.50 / 18.1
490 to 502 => -1.46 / 20.8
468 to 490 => -1.43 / 19.8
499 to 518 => -3.08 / 21.5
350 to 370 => -0.88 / 20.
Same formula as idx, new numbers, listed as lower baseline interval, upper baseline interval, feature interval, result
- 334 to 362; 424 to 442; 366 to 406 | -0.01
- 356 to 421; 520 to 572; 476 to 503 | -0.06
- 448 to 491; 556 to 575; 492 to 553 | -0.15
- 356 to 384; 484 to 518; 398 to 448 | 0.20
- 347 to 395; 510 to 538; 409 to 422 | 0.20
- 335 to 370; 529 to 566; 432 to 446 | 0.21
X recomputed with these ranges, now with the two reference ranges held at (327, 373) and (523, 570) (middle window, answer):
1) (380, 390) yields 1.1 mm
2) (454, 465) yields 1.7 mm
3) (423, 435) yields 2.1 mm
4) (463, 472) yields 0.8 mm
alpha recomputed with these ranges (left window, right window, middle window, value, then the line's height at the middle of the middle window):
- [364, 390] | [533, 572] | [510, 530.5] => -2.3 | 19.5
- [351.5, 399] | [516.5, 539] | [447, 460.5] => 2.5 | 20.4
